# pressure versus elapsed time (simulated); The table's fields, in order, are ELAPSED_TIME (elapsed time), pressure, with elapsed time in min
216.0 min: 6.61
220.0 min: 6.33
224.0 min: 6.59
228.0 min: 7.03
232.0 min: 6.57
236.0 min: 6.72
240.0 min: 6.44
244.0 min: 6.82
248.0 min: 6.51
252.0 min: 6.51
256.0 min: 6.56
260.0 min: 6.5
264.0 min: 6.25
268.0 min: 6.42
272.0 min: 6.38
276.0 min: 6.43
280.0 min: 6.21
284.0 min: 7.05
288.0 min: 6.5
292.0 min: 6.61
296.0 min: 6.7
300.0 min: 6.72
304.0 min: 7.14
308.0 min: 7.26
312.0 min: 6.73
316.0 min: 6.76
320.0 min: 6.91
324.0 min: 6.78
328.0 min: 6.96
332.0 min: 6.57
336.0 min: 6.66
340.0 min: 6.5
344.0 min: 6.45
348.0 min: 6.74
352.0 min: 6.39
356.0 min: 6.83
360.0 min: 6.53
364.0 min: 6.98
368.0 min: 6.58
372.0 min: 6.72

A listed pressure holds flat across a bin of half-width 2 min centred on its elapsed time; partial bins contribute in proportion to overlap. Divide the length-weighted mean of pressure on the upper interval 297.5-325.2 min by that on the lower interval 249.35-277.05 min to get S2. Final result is 1.07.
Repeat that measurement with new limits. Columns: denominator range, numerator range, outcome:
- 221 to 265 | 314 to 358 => 1.01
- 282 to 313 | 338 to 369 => 0.97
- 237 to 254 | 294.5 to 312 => 1.05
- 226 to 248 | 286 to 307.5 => 1.01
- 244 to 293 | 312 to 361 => 1.03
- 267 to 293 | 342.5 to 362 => 1.01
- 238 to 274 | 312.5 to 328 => 1.05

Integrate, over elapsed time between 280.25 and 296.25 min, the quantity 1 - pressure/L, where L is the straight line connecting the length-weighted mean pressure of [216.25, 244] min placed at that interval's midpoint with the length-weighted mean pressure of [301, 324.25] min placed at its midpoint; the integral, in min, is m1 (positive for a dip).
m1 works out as 0.42 min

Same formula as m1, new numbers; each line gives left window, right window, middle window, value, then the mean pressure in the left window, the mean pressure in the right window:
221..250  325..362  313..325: -0.3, 6.66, 6.63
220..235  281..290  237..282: 1.6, 6.68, 6.71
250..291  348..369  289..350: -1.6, 6.48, 6.67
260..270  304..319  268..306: 0.1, 6.37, 6.95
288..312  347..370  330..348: 0.4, 6.84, 6.67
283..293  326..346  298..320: -0.8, 6.7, 6.63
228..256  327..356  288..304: -0.2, 6.62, 6.61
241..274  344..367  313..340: -0.6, 6.49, 6.67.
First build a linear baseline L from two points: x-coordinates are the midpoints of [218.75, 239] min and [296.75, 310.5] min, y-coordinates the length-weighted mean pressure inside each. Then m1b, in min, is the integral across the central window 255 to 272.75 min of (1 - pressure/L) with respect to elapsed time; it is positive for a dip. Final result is 1.0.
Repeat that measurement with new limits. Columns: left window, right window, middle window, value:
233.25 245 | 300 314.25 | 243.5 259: 0.3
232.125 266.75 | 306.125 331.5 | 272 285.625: 0.3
